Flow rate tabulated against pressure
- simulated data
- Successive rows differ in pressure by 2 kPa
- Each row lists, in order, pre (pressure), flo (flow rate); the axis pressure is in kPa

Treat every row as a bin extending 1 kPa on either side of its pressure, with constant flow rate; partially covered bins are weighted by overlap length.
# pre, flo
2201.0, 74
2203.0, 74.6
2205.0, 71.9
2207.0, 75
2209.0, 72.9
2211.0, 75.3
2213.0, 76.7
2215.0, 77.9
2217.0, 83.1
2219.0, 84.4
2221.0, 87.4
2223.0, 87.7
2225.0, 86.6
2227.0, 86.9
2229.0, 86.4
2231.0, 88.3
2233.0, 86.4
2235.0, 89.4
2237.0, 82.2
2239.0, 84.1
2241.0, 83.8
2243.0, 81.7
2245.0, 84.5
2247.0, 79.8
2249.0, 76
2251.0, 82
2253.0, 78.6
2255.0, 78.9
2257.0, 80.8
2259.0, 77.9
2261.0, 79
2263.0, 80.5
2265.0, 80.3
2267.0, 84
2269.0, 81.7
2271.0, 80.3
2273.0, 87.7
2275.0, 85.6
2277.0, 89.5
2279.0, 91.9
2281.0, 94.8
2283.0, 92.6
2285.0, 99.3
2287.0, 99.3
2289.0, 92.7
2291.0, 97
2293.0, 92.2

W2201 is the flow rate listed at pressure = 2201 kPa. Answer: 74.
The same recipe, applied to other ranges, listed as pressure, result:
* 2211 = 75.3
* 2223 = 87.7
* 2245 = 84.5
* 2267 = 84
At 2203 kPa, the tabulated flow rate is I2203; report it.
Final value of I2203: 74.6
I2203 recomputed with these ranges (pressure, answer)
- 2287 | 99.3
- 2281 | 94.8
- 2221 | 87.4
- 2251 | 82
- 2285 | 99.3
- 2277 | 89.5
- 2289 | 92.7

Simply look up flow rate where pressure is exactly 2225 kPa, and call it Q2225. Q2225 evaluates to 86.6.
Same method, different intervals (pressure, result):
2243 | 81.7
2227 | 86.9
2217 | 83.1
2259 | 77.9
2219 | 84.4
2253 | 78.6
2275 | 85.6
